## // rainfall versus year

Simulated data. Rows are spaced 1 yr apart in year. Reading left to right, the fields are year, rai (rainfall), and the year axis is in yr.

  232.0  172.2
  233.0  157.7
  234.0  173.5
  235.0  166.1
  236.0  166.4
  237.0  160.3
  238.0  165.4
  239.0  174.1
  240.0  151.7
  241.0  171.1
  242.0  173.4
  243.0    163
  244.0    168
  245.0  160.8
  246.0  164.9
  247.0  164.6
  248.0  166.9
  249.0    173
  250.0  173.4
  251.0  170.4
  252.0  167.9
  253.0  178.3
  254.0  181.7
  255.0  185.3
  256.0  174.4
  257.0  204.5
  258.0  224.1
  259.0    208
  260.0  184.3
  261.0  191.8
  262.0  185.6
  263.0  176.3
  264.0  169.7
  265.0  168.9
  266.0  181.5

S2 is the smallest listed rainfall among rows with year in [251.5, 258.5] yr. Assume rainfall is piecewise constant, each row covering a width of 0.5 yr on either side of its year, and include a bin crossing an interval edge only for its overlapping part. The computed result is 167.9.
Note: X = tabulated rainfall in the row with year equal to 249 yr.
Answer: 173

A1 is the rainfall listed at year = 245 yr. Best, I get 160.8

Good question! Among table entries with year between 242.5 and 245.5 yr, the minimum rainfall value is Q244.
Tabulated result 160.8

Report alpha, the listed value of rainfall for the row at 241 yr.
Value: 171.1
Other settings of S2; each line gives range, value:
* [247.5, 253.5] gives 166.9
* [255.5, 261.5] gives 174.4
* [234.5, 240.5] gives 151.7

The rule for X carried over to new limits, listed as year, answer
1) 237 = 160.3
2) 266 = 181.5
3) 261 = 191.8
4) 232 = 172.2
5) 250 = 173.4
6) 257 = 204.5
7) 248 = 166.9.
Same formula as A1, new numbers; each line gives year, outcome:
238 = 165.4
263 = 176.3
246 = 164.9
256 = 174.4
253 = 178.3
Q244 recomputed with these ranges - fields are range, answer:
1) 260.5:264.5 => 169.7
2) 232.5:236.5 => 157.7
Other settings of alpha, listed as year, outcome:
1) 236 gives 166.4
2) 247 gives 164.6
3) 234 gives 173.5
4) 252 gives 167.9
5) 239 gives 174.1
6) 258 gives 224.1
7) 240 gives 151.7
